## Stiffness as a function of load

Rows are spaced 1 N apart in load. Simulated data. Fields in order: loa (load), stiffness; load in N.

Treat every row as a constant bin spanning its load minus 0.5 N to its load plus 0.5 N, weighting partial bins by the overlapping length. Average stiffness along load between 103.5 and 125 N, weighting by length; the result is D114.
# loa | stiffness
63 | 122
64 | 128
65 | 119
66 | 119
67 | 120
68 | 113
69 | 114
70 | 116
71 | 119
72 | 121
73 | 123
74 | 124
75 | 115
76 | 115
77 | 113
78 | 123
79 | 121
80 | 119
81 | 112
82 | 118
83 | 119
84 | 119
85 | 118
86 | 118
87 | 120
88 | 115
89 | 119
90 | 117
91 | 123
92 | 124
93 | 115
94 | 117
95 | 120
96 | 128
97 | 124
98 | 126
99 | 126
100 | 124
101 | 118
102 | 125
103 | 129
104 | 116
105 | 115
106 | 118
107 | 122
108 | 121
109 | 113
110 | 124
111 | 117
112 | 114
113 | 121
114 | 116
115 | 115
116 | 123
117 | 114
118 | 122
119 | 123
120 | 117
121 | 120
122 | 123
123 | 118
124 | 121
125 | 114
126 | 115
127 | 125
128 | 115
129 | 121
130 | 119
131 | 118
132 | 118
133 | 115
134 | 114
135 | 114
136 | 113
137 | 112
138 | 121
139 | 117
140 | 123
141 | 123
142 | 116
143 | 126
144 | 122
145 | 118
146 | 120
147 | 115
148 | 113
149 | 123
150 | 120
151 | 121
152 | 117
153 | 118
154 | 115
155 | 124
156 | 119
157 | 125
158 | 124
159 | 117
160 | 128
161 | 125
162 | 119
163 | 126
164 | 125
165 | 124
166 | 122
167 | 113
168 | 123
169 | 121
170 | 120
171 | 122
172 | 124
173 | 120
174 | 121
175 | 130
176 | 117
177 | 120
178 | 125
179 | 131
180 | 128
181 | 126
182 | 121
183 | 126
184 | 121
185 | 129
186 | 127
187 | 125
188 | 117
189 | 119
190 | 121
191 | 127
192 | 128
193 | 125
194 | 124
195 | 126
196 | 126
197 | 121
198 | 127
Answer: 119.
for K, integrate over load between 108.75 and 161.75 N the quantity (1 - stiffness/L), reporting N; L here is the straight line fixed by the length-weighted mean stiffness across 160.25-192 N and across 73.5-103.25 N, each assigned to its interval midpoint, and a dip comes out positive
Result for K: 1.2 N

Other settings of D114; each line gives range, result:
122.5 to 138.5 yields 117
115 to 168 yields 119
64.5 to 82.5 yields 118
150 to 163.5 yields 121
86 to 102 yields 121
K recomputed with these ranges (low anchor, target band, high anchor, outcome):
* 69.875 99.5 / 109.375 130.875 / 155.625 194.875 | 0.4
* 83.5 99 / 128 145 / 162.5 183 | 0.5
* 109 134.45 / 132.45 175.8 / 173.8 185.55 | 0.6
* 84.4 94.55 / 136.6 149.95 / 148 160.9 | 0.1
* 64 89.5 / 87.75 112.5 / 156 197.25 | -0.2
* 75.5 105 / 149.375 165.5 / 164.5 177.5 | -0.1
